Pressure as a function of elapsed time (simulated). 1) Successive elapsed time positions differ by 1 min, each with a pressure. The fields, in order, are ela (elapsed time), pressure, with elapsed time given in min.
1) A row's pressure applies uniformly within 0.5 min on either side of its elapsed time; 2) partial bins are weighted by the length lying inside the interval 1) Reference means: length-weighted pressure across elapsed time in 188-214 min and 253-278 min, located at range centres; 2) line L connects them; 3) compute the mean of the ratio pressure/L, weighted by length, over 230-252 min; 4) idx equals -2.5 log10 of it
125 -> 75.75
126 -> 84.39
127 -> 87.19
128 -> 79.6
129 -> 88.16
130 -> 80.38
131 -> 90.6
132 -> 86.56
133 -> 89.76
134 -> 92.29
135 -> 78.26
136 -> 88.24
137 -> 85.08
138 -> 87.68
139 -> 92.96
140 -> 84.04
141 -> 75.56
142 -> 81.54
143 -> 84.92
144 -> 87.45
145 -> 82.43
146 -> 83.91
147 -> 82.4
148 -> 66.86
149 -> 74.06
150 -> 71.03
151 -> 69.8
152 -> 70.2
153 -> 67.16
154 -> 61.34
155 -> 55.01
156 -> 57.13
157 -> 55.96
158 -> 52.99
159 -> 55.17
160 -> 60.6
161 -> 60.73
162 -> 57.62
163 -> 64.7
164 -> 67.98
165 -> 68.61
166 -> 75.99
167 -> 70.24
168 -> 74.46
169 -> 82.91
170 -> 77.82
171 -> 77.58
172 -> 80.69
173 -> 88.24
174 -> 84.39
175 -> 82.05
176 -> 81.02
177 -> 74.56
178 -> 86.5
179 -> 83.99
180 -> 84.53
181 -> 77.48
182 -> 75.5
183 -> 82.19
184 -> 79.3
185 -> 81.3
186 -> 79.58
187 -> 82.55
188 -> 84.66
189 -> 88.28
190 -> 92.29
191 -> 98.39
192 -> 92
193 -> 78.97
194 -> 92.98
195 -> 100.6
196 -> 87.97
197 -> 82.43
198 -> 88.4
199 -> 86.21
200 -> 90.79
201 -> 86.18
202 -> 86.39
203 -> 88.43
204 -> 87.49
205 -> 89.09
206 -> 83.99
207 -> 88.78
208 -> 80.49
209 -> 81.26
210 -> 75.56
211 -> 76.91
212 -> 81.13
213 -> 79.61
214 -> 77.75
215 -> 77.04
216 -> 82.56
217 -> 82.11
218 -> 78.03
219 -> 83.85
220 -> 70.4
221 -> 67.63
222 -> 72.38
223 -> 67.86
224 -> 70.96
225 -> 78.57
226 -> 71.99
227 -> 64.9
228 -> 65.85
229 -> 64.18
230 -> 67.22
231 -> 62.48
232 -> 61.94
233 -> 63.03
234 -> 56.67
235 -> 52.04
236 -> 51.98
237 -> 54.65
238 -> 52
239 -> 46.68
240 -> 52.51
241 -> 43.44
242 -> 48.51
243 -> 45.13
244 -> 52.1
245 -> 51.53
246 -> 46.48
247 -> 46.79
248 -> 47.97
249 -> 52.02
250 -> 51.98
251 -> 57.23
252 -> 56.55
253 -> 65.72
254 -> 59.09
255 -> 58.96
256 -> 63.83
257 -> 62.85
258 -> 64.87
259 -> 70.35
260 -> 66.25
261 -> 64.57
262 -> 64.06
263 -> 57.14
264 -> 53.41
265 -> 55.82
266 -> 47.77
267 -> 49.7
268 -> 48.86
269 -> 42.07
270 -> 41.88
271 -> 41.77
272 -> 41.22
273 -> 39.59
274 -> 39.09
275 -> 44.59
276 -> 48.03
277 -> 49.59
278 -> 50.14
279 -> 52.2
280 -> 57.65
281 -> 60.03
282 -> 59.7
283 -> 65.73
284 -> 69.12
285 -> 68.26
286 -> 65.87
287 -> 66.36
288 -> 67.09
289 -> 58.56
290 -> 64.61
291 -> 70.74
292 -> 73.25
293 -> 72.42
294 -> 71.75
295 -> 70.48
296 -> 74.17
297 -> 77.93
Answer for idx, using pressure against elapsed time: 0.24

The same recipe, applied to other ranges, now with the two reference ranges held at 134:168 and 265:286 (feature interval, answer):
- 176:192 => -0.24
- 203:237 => -0.20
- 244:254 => 0.05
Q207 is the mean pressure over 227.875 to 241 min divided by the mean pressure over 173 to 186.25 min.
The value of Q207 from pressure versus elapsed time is 0.70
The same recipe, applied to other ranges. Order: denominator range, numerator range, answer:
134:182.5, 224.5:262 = 0.77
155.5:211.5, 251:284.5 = 0.69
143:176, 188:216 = 1.20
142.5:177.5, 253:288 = 0.78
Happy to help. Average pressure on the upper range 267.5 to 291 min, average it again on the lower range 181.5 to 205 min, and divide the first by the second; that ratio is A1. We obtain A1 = 0.63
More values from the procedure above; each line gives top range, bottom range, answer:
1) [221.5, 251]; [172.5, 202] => 0.67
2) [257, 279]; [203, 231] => 0.68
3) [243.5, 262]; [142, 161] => 0.84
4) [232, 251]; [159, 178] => 0.70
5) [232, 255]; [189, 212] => 0.61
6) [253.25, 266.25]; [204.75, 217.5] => 0.75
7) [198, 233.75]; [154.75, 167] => 1.25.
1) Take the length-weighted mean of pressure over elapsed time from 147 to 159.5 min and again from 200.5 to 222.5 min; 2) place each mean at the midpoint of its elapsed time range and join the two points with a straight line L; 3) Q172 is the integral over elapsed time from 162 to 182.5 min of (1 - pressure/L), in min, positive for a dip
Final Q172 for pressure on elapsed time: -2.4 min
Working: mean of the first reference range 63.8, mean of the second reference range 80.8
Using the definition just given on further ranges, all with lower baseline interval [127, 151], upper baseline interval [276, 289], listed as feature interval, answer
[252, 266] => 0.60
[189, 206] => -3.53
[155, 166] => 2.62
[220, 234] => 0.37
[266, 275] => 2.73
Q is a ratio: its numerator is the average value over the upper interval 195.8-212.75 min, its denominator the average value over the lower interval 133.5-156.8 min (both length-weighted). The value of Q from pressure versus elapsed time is 1.10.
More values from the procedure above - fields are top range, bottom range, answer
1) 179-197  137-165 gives 1.21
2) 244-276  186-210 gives 0.61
